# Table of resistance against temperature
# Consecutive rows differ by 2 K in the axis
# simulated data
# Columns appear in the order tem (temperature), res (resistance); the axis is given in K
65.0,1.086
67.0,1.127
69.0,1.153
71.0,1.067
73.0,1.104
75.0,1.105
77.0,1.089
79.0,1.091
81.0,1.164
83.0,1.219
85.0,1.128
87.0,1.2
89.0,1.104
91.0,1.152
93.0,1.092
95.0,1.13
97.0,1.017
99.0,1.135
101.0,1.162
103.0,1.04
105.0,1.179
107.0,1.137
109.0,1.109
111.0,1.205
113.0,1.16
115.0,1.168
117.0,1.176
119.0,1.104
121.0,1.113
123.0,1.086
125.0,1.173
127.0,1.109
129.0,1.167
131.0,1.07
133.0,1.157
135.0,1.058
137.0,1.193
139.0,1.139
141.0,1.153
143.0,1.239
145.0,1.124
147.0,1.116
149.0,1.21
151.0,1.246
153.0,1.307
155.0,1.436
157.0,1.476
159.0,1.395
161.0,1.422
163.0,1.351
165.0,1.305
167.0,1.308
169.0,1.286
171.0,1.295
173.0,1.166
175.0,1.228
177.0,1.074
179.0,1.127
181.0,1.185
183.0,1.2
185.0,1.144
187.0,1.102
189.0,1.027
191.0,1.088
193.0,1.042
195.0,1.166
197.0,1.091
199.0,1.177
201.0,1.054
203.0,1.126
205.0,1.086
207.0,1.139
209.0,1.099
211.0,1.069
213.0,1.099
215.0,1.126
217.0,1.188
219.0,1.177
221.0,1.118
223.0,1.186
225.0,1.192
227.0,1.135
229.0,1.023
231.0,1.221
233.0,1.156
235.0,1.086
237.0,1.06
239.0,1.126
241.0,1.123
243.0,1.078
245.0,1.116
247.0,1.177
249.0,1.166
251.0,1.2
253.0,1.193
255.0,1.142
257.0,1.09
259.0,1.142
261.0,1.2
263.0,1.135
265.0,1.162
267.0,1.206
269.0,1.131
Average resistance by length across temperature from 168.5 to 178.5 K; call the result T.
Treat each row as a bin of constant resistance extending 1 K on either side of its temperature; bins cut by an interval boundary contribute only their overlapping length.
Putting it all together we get 1.2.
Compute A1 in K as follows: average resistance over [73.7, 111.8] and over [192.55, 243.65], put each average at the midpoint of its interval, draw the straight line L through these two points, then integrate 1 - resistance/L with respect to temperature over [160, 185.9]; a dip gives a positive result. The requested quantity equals -2.6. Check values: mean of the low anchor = 1.13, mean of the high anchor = 1.12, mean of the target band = 1.24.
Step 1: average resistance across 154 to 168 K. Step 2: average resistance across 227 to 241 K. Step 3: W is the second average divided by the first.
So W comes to 0.80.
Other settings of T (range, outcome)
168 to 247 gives 1.13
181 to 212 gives 1.11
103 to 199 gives 1.19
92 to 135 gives 1.13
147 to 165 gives 1.34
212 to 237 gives 1.14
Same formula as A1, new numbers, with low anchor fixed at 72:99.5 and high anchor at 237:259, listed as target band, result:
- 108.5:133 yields -0.3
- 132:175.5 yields -4.9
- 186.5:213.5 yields 0.9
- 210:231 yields 0.0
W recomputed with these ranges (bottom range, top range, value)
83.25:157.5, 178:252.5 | 0.97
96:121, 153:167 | 1.22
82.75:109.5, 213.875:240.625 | 1.01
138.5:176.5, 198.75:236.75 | 0.89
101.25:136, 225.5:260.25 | 1.00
